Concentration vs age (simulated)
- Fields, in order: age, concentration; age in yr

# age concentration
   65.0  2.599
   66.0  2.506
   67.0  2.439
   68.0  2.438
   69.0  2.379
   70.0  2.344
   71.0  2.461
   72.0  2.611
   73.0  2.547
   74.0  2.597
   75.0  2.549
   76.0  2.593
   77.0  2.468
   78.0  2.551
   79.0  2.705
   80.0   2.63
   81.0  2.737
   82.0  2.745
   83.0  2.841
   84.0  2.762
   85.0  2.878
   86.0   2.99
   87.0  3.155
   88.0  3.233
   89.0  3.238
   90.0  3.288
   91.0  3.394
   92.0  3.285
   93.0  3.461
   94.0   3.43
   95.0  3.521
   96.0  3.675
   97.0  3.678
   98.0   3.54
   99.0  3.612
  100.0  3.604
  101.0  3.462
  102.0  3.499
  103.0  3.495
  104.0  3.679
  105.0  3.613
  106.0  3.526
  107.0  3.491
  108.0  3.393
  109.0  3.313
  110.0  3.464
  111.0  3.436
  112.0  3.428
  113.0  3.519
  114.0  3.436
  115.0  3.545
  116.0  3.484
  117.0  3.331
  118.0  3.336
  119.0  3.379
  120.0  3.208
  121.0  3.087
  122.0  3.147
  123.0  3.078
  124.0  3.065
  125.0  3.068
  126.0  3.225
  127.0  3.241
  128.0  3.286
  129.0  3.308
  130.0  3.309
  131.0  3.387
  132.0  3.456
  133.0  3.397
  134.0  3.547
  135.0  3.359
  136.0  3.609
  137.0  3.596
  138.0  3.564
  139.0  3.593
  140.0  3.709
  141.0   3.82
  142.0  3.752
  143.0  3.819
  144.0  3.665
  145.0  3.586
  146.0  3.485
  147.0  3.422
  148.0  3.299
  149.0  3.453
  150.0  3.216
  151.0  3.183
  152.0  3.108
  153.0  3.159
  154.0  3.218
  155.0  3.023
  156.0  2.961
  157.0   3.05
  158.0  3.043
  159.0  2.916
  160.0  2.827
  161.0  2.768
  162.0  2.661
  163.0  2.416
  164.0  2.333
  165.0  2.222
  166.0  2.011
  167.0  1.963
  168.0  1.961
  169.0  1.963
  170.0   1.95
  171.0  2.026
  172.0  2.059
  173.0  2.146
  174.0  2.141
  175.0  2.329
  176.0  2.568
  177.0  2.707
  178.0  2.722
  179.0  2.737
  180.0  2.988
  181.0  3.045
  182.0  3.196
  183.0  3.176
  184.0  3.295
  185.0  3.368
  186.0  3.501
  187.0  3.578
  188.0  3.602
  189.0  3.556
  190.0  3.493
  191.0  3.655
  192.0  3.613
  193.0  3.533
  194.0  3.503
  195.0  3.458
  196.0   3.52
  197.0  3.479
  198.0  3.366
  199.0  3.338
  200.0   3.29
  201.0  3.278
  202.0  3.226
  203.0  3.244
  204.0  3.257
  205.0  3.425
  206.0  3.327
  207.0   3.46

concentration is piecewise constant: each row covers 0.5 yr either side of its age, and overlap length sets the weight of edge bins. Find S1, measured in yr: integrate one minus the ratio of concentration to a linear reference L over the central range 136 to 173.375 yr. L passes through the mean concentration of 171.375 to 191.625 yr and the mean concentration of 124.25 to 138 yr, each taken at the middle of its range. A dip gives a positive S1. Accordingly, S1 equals 2.93 yr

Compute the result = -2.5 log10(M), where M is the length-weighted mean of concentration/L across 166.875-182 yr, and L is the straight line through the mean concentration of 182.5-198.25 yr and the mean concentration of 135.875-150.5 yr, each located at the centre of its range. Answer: 0.42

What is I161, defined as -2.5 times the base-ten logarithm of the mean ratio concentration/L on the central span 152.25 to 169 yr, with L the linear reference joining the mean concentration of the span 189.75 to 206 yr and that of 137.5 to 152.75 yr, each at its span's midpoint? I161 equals 0.298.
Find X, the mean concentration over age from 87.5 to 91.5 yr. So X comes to 3.29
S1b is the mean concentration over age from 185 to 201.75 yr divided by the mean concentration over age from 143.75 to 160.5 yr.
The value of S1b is 1.08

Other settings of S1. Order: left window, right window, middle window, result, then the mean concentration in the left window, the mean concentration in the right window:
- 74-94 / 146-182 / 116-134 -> -3.0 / 2.93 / 2.69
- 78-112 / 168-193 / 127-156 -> -3.4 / 3.29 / 2.89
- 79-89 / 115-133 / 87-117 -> -4.0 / 2.89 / 3.27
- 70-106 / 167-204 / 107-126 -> -1.5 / 3.1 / 3.01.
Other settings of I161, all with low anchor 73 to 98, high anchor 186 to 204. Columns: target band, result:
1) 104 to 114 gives -0.12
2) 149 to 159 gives 0.06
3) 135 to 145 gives -0.13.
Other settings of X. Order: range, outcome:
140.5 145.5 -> 3.73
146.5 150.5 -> 3.35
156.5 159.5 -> 3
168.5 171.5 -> 1.98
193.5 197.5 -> 3.49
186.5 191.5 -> 3.58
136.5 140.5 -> 3.62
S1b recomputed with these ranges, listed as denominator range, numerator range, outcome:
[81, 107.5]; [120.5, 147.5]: 1.03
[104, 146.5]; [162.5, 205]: 0.85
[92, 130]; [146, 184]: 0.80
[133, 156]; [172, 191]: 0.87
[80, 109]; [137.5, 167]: 0.94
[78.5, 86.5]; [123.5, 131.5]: 1.16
